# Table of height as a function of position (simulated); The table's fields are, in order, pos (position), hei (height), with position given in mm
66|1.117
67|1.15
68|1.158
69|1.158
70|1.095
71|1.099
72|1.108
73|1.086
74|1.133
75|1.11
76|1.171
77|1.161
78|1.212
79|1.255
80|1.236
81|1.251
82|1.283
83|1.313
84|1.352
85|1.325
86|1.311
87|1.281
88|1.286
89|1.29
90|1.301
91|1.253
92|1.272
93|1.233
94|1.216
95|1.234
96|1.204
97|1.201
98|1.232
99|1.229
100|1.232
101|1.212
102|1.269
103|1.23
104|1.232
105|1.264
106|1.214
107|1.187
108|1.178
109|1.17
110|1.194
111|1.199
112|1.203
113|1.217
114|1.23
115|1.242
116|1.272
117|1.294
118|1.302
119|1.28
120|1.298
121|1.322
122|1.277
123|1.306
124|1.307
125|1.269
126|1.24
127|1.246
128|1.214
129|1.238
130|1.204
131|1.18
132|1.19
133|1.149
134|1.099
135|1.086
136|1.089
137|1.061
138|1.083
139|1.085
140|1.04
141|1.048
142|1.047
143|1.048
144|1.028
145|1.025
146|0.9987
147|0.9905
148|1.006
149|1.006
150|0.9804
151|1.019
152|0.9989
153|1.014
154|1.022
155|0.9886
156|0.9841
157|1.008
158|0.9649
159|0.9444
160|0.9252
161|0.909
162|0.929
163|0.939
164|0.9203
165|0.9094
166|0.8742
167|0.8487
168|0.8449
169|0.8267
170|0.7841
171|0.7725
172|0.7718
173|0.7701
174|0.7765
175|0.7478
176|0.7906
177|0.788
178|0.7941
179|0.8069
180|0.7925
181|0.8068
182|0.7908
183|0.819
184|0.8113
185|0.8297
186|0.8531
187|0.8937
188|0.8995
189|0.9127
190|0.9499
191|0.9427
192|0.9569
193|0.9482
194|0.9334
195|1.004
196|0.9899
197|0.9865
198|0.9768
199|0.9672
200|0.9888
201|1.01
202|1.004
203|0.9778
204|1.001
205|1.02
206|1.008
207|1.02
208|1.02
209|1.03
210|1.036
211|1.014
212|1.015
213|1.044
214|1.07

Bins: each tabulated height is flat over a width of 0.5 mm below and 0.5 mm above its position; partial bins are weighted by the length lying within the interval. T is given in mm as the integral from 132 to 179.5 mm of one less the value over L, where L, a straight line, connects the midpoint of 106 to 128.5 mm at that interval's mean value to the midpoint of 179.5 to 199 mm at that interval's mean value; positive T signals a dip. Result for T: 5.1 mm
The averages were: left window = 1.25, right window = 0.902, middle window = 0.95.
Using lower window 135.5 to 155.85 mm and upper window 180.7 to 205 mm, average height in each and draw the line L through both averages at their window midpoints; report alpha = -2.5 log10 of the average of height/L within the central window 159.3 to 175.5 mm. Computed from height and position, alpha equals 0.16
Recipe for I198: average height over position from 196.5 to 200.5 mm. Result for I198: 0.98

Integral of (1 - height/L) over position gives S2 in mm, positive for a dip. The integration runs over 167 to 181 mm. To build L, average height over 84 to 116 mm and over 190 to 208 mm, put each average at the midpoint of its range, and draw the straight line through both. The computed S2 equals 3.4 mm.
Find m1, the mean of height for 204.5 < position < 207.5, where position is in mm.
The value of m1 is 1.02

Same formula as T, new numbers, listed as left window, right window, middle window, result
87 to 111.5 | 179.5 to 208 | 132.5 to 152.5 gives 0.93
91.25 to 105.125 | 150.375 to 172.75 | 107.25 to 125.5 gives -1.79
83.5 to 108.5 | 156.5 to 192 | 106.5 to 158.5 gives -3.38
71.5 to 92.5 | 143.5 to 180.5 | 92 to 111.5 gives -1.07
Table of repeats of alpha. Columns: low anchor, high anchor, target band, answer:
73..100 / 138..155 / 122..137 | -0.108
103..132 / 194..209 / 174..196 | 0.208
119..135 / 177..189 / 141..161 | 0.064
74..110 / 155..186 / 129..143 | -0.087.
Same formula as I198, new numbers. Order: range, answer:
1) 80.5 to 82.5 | 1.27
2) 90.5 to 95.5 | 1.24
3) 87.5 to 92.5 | 1.28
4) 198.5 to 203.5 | 0.99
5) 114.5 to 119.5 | 1.28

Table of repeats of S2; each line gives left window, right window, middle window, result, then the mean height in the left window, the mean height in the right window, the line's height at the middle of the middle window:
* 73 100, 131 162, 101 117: -0.8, 1.24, 1.03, 1.16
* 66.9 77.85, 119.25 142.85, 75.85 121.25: -3.8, 1.13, 1.18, 1.15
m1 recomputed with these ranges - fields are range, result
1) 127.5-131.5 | 1.21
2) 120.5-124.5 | 1.3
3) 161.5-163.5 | 0.934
